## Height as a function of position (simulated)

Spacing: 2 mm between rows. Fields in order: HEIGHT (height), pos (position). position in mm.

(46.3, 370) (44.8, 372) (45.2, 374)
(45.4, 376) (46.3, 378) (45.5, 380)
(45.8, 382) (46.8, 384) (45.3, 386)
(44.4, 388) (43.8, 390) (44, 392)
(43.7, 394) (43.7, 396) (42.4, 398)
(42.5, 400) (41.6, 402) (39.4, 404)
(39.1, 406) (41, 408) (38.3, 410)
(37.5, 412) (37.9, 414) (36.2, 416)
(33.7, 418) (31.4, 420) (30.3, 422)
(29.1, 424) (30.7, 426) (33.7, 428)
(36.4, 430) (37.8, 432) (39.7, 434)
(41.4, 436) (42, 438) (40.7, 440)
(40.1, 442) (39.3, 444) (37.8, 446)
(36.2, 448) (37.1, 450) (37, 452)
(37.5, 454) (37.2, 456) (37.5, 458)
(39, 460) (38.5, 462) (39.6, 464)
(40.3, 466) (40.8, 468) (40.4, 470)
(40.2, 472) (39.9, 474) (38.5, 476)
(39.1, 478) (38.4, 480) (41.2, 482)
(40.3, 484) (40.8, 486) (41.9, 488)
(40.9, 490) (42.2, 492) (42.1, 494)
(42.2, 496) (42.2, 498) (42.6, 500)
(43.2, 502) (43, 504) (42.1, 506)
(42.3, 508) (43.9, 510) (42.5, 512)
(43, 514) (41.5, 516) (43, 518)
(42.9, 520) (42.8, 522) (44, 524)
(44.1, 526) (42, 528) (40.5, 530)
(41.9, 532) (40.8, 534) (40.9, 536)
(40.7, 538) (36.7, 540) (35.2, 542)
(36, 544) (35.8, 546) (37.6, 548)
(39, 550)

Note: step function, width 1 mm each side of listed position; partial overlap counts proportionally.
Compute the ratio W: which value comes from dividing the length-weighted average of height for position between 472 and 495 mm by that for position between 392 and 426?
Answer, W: 1.07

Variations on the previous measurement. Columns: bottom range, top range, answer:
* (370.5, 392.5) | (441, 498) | 0.87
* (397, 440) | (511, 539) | 1.13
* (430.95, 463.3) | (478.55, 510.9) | 1.08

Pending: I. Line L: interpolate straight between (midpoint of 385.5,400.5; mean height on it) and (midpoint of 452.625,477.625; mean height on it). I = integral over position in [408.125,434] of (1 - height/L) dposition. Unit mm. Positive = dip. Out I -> 4.4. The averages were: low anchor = 43.7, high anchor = 39.1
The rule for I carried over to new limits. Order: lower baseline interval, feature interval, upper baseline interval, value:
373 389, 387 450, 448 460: 4.2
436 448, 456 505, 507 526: 1.0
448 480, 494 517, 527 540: -1.5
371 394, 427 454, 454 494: 2.2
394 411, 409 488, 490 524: 7.5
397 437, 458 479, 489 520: 0.4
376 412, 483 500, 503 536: 0.4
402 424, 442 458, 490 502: 0.6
